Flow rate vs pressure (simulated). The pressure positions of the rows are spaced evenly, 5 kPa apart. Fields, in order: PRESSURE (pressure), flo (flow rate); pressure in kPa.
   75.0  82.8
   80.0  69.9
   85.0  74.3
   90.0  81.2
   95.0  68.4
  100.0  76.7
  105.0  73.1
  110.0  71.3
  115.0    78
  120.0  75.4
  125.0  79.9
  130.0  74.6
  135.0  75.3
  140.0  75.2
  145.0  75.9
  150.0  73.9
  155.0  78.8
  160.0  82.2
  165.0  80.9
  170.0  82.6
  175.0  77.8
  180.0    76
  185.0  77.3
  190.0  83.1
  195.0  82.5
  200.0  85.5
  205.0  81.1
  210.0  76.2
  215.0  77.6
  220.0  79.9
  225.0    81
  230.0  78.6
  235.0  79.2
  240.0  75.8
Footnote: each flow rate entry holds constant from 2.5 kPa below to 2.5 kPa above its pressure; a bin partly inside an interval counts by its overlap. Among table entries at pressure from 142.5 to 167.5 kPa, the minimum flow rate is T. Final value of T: 73.9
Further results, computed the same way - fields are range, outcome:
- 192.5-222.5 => 76.2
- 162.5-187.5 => 76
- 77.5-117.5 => 68.4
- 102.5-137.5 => 71.3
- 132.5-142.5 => 75.2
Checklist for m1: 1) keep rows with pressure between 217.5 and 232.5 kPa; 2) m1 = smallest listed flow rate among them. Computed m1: 78.6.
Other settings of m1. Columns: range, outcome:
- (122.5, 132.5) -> 74.6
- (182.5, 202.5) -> 77.3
